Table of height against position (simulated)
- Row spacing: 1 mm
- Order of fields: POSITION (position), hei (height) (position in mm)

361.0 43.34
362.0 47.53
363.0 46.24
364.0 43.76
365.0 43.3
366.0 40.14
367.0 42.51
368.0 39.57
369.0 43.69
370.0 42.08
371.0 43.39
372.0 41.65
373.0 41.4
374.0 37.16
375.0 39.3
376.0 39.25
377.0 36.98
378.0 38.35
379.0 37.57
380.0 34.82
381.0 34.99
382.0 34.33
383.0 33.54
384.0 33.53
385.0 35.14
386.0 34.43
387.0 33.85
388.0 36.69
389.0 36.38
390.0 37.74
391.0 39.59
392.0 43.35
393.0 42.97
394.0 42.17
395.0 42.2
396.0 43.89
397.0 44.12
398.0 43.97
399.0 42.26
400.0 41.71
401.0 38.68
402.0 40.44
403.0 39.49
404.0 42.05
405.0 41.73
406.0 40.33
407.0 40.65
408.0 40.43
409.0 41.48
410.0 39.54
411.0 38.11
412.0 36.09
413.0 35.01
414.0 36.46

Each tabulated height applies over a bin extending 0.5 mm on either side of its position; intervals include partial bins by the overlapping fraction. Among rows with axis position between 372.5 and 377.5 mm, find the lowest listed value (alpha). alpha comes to 36.98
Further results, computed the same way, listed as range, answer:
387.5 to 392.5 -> 36.38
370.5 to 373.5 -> 41.4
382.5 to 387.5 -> 33.53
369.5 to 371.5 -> 42.08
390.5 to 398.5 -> 39.59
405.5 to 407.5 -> 40.33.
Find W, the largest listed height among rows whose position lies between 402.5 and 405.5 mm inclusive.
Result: 42.05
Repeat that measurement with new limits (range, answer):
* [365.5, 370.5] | 43.69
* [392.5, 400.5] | 44.12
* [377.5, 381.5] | 38.35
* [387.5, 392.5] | 43.35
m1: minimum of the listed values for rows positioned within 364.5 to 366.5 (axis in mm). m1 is 40.14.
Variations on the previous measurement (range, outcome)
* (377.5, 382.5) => 34.33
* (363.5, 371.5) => 39.57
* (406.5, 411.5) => 38.11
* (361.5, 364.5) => 43.76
